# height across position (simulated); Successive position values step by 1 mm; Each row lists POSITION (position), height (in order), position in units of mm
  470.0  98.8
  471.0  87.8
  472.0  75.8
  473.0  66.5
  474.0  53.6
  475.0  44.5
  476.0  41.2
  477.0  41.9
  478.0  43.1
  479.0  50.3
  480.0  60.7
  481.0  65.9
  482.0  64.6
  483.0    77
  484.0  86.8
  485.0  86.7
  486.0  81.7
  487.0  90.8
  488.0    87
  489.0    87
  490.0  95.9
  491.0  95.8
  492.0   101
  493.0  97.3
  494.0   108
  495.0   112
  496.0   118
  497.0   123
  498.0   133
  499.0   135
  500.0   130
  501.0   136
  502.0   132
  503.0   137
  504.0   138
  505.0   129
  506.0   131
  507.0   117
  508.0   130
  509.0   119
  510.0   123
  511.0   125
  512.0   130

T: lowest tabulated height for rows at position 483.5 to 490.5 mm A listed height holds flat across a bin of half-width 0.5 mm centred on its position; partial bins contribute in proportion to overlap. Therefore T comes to 81.7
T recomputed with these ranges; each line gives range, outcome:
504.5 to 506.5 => 129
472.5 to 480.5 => 41.2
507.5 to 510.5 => 119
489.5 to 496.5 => 95.8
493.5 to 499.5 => 108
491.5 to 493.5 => 97.3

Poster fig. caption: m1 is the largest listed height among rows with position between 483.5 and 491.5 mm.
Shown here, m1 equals 95.9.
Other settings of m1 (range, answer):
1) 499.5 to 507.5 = 138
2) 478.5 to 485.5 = 86.8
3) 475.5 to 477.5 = 41.9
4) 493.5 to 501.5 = 136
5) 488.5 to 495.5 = 112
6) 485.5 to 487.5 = 90.8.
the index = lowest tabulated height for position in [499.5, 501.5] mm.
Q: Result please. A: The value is 130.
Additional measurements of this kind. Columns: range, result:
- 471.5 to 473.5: 66.5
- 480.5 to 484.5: 64.6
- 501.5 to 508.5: 117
